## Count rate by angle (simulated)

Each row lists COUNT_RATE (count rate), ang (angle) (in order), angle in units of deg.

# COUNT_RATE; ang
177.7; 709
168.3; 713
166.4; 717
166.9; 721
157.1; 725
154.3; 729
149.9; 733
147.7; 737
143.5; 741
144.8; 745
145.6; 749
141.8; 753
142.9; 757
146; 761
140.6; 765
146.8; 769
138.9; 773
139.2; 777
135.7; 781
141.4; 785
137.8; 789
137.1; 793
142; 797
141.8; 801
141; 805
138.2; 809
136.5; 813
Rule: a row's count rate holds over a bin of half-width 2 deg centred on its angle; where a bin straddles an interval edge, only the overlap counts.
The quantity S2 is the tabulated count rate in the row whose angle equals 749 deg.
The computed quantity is 145.6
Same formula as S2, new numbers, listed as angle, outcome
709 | 177.7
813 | 136.5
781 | 135.7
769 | 146.8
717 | 166.4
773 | 138.9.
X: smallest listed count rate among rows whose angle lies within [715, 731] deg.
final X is 154.3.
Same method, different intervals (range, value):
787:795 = 137.1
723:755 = 141.8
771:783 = 135.7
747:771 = 140.6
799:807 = 141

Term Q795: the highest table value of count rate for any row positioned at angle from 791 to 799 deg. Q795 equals 142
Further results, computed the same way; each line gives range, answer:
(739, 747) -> 144.8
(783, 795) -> 141.4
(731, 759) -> 149.9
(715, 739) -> 166.9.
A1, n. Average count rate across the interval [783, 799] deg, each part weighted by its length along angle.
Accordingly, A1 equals 140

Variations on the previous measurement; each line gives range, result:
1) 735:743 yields 146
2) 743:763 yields 144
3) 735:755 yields 145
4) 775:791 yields 139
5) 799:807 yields 141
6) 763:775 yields 142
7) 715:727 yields 163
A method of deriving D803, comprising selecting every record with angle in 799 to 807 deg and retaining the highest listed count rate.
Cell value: 141.8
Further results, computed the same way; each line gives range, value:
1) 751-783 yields 146.8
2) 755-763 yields 146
